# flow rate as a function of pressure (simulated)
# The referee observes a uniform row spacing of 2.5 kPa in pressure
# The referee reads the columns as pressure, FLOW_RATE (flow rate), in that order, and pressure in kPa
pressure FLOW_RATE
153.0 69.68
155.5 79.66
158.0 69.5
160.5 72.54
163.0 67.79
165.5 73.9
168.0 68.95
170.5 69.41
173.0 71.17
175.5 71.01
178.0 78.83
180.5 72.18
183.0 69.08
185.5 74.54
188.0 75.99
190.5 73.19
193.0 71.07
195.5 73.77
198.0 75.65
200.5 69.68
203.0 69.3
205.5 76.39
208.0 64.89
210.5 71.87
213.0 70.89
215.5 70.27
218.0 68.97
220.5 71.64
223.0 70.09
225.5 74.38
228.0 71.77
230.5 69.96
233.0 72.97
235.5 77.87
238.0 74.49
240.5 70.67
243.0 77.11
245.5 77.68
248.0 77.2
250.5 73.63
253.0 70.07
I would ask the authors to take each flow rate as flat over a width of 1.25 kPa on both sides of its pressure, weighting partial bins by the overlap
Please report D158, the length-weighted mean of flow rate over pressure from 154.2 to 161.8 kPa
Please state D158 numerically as 73.8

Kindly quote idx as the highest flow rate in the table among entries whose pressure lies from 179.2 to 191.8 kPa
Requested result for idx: 75.99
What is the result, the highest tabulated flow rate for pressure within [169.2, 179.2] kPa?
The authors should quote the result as 78.83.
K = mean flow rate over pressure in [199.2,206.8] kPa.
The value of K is 71.8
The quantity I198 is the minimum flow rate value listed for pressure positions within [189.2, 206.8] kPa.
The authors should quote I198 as 69.3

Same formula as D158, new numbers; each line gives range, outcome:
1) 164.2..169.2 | 71.4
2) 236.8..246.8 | 75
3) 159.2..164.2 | 70.2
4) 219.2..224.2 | 70.9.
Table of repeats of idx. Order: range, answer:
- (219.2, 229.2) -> 74.38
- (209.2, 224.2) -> 71.87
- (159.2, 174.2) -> 73.9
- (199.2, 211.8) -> 76.39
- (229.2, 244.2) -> 77.87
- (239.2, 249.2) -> 77.68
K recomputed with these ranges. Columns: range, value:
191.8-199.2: 73.5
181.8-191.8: 73.2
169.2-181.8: 72.5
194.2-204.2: 72.1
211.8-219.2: 70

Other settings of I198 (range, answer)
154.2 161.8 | 69.5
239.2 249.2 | 70.67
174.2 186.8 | 69.08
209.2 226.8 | 68.97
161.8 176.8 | 67.79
